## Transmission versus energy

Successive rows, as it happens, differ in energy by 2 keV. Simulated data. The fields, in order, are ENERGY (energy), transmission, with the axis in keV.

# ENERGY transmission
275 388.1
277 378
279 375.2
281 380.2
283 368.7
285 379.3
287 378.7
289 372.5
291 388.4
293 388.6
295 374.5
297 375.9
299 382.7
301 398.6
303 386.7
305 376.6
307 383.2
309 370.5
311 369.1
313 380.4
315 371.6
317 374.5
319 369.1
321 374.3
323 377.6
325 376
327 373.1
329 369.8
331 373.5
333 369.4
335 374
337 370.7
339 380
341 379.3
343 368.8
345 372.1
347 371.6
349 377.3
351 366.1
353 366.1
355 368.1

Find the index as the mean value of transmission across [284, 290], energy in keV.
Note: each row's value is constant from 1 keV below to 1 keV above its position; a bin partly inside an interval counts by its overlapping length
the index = 377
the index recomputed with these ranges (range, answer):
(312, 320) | 374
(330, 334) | 371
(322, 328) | 376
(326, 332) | 372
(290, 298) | 382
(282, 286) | 374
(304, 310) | 377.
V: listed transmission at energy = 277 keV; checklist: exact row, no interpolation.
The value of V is 378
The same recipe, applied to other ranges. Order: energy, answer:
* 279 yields 375.2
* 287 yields 378.7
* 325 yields 376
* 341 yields 379.3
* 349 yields 377.3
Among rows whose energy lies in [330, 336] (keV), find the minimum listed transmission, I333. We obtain 369.4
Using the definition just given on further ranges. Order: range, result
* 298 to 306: 376.6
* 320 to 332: 369.8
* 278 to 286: 368.7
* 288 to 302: 372.5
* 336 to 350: 368.8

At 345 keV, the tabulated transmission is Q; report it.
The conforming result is 372.1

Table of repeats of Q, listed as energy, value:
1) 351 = 366.1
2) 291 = 388.4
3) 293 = 388.6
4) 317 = 374.5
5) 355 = 368.1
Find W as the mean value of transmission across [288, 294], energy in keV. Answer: 383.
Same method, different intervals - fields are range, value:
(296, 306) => 384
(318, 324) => 374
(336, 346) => 374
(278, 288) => 376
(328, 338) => 371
